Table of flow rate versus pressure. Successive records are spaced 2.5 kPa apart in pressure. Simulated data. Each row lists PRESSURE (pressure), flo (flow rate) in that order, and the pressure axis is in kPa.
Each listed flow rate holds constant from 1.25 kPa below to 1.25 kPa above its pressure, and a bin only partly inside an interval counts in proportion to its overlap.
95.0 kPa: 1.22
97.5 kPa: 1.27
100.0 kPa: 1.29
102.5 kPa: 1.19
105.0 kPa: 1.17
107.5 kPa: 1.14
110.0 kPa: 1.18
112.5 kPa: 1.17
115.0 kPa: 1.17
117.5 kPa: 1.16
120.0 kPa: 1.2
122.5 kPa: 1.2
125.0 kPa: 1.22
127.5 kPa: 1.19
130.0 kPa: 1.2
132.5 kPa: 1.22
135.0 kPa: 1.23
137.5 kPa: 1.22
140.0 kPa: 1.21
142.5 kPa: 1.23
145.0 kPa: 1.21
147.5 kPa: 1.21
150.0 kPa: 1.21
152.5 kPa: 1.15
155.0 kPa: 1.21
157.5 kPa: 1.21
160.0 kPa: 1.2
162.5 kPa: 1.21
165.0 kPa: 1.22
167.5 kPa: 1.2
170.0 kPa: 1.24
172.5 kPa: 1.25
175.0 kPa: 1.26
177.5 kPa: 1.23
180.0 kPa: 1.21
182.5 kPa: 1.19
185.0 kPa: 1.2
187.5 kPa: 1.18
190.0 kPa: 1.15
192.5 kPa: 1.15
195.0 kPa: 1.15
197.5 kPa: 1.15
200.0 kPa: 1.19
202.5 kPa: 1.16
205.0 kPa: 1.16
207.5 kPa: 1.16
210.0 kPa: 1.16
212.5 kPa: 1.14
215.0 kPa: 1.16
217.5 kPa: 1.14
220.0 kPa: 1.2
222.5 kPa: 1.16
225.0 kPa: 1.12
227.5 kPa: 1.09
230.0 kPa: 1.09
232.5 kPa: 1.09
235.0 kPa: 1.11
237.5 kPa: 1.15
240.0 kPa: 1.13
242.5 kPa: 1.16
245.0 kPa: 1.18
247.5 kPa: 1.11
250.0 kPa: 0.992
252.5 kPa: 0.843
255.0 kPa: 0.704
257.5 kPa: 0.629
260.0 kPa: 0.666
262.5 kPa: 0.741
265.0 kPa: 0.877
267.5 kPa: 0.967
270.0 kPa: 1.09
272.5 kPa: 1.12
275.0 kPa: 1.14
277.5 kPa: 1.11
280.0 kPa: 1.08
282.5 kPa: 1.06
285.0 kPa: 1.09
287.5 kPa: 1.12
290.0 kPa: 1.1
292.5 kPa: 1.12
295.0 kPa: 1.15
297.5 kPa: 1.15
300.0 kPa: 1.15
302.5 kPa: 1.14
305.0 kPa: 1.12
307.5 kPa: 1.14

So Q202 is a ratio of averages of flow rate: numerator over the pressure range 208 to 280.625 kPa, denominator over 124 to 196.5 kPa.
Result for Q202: 0.86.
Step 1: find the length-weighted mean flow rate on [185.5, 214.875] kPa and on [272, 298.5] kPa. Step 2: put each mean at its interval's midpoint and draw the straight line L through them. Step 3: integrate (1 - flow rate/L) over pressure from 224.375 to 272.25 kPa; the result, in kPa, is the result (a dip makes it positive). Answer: 6.2 kPa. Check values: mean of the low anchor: 1.16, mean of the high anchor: 1.11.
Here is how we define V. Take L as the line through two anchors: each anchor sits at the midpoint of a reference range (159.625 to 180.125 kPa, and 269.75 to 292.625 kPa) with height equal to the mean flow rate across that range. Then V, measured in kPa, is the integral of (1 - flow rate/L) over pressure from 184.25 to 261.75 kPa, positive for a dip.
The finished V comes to 5.7 kPa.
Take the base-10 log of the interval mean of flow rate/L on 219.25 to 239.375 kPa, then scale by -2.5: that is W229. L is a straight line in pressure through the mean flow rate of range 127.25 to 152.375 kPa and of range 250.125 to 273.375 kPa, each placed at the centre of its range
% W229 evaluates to -0.187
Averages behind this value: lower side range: 1.21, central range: 1.12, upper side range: 0.851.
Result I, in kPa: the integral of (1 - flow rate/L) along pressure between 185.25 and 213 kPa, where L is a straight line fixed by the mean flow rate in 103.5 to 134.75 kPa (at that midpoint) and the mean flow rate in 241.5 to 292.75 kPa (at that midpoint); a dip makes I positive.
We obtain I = -2.0 kPa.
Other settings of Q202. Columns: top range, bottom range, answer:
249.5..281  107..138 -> 0.77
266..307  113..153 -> 0.92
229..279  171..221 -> 0.84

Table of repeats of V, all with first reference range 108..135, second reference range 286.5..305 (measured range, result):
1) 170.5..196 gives -0.6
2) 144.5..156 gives -0.1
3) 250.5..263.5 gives 4.7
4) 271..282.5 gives 0.3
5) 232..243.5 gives 0.2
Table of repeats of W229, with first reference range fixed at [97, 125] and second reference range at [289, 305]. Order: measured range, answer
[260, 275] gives 0.20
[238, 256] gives 0.12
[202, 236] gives 0.02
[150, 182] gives -0.04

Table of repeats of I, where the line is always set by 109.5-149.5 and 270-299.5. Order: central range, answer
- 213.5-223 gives -0.11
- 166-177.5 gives -0.57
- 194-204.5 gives -0.01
